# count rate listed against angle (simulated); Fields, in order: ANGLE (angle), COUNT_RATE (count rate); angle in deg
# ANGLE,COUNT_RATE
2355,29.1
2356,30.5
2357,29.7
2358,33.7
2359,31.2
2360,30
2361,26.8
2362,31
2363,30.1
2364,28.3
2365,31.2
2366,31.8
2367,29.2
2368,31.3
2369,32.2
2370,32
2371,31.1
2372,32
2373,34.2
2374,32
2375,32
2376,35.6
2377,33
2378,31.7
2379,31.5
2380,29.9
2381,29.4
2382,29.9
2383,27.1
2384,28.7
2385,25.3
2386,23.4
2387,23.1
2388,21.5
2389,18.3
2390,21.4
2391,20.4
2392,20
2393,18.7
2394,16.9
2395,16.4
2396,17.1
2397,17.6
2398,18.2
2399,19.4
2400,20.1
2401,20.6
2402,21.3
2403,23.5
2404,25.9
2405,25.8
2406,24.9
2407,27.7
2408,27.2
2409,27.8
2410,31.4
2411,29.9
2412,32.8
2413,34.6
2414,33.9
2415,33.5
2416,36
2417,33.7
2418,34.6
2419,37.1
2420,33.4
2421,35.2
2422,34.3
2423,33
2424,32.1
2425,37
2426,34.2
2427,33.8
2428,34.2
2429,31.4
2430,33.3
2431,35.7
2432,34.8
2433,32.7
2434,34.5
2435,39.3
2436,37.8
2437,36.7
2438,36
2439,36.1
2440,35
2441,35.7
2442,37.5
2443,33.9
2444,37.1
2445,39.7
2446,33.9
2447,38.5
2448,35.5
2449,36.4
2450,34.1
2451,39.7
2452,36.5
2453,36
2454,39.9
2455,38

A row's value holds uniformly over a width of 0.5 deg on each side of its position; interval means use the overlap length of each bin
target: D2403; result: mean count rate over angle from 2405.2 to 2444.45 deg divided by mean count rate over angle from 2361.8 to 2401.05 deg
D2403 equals 1.28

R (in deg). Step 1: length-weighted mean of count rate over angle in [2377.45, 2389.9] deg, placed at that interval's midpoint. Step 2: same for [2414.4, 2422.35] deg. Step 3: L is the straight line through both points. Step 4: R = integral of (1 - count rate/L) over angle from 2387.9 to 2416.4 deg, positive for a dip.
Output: 6.4 deg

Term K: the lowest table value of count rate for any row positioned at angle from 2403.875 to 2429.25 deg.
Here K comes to 24.9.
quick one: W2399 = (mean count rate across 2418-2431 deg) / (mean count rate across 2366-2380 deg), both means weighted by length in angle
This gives 1.1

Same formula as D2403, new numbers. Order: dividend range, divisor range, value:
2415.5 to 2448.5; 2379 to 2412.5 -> 1.48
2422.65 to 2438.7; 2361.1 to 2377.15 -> 1.10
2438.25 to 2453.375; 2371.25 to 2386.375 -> 1.19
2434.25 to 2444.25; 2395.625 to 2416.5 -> 1.39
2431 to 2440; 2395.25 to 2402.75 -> 1.87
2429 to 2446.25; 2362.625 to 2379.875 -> 1.13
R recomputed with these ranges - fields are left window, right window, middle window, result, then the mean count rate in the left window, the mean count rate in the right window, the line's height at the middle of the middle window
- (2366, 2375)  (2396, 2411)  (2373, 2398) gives 2.9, 31.8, 23.7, 28.1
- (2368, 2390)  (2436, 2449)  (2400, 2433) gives 2.2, 29.1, 36.4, 33.4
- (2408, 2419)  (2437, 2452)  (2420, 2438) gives -0.1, 32.8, 36.4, 34.6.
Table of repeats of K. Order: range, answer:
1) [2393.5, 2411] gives 16.4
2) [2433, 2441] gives 32.7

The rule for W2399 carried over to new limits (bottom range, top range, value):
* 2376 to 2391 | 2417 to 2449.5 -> 1.32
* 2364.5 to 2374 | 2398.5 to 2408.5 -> 0.75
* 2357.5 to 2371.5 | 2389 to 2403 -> 0.63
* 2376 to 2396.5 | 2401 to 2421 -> 1.23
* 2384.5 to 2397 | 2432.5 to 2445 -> 1.80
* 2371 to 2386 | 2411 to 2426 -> 1.12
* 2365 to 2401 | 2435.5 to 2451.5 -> 1.40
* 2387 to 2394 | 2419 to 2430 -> 1.70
